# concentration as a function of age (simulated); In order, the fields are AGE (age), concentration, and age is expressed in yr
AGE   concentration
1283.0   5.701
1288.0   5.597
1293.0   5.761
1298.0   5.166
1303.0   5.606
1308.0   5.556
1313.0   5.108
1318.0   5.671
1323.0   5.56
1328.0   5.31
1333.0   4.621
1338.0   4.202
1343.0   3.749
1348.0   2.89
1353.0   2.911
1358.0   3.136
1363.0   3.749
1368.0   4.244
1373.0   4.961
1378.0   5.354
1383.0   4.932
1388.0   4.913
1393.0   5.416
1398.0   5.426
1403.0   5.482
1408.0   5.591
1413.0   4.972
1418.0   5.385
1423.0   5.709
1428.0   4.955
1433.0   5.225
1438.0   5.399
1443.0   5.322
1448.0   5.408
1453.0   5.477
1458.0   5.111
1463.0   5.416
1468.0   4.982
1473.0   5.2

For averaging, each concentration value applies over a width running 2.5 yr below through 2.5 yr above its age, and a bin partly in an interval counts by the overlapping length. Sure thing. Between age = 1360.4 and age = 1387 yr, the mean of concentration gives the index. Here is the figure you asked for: 4.66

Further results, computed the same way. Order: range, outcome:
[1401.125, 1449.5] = 5.34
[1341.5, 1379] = 3.82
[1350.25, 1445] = 4.89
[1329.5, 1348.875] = 4.02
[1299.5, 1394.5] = 4.62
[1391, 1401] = 5.42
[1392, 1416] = 5.38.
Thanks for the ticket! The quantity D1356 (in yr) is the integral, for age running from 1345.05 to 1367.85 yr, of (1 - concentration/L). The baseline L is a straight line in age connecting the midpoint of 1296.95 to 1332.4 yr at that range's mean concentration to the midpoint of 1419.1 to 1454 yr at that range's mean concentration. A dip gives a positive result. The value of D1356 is 8.8 yr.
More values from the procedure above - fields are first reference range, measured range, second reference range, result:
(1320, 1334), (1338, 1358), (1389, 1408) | 7.51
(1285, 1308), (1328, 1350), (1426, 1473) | 5.68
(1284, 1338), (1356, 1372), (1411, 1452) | 4.46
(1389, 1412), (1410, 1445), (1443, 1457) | 0.72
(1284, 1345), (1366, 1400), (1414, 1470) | 1.34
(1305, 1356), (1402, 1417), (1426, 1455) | -0.74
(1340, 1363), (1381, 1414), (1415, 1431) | -4.89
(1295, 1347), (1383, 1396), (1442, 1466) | 0.11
